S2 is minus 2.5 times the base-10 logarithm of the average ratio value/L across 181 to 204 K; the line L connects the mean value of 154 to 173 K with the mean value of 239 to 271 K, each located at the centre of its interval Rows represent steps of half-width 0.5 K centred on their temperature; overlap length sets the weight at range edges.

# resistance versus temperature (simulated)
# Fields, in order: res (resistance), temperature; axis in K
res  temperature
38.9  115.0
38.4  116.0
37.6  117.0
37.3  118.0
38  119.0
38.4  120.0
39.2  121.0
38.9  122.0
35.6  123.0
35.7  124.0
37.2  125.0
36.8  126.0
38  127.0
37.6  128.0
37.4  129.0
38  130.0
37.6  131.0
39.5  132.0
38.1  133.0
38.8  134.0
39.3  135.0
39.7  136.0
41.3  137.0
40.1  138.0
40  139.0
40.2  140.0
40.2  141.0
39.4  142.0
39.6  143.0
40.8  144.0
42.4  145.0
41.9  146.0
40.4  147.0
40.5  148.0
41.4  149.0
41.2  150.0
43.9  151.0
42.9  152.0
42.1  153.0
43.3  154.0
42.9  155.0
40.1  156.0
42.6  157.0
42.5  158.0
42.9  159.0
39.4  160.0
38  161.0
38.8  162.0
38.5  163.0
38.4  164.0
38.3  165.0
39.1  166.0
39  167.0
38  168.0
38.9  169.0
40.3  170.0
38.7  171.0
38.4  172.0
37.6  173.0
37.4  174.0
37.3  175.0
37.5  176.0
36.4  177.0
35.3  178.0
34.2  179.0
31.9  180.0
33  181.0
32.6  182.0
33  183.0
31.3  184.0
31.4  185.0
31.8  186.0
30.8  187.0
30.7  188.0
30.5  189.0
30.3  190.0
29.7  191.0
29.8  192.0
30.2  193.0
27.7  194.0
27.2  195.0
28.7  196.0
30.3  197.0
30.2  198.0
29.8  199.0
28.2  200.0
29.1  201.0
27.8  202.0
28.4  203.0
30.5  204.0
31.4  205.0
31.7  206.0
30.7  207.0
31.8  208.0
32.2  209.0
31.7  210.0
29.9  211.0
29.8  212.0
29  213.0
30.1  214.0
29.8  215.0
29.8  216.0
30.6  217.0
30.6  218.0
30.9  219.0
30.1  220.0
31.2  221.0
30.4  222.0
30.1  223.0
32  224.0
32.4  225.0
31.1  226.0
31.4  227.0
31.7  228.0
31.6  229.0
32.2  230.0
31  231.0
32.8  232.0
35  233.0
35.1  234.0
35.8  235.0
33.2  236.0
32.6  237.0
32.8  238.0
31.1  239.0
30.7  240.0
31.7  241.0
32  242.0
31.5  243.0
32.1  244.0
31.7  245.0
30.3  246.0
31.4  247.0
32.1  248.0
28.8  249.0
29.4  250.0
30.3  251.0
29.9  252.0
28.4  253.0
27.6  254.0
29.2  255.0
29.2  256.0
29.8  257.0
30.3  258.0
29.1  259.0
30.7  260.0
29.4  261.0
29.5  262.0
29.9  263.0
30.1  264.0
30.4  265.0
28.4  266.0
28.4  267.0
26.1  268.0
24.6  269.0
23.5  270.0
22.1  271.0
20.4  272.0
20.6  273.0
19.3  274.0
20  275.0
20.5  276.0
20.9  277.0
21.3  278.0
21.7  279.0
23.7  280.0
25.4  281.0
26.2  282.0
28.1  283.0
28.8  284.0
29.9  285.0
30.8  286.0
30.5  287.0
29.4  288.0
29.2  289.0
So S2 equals 0.21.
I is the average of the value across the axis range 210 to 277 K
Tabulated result 29.5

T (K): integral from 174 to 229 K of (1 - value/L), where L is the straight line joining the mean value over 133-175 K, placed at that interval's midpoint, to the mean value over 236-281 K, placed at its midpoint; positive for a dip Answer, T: 5.4 K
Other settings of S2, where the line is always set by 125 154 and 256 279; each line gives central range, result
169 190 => 0.03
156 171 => -0.07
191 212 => 0.11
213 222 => 0.03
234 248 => -0.13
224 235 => -0.09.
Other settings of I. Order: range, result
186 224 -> 30.1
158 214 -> 33.4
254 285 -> 26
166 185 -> 36.1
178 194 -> 31.4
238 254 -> 30.7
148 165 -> 41.1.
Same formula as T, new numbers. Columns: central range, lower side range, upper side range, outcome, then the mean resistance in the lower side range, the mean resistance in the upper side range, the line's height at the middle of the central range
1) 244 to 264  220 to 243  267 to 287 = -1.2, 32.1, 24.2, 28.2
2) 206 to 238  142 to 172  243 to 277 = 0.8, 40.5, 27.6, 32.4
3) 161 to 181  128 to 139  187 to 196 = -2.8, 39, 29.5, 32.9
